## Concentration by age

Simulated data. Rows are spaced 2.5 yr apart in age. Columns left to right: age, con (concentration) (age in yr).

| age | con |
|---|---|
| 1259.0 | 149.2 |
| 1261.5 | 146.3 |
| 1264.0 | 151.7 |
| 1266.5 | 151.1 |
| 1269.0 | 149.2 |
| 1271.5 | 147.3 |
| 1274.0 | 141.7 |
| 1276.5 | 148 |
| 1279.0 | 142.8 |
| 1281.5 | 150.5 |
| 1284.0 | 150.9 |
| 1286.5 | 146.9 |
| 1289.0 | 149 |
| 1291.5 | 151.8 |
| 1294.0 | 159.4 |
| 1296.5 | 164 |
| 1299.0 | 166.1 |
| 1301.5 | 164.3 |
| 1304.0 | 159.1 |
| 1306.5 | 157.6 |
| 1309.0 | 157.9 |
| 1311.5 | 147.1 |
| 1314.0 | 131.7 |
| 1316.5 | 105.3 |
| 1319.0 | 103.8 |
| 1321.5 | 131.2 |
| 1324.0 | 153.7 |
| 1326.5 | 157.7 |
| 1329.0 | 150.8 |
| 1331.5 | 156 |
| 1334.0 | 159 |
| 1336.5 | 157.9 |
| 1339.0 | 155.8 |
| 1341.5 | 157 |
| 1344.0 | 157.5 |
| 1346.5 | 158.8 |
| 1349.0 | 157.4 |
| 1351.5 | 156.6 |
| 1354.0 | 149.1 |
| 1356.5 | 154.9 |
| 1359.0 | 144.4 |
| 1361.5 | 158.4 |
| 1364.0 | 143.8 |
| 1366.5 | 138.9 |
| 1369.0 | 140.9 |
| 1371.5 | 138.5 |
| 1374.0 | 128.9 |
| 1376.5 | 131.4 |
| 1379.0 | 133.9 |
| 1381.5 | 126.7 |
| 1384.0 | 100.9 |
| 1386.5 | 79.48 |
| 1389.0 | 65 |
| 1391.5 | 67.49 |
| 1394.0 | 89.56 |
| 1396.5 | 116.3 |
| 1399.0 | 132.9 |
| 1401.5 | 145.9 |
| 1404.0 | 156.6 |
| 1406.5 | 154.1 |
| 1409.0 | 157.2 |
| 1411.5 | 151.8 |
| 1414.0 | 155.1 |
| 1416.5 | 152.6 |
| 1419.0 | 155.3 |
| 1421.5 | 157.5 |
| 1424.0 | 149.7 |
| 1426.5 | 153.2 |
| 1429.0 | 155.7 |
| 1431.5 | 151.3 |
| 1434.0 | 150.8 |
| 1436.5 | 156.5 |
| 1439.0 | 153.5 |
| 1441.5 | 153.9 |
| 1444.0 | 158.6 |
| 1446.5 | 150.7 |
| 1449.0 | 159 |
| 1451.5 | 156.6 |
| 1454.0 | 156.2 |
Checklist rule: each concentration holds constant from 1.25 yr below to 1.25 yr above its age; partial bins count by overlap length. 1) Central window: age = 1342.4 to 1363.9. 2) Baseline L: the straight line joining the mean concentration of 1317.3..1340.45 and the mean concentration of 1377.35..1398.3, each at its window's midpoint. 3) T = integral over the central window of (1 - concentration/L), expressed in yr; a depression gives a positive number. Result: -4.6 yr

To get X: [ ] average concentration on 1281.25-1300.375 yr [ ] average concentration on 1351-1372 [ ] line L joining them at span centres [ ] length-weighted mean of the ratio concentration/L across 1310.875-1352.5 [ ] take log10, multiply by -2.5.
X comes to 0.026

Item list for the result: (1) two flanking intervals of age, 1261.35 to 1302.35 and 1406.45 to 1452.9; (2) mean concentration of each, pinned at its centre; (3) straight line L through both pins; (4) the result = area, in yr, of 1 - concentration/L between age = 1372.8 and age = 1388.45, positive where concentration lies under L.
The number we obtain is 4.0 yr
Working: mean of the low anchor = 152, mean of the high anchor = 154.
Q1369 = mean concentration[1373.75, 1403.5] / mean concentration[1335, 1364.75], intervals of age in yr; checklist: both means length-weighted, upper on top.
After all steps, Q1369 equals 0.7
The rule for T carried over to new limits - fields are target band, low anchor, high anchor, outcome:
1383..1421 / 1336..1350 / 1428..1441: 7.0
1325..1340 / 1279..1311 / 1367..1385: -1.3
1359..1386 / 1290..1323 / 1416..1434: 3.1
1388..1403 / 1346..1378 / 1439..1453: 4.6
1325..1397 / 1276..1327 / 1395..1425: 5.8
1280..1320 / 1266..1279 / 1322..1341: 0.6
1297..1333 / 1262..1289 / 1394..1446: 0.5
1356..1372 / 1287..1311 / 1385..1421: -0.8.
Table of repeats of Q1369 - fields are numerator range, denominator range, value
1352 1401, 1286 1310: 0.79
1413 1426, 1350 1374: 1.05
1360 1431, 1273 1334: 0.90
